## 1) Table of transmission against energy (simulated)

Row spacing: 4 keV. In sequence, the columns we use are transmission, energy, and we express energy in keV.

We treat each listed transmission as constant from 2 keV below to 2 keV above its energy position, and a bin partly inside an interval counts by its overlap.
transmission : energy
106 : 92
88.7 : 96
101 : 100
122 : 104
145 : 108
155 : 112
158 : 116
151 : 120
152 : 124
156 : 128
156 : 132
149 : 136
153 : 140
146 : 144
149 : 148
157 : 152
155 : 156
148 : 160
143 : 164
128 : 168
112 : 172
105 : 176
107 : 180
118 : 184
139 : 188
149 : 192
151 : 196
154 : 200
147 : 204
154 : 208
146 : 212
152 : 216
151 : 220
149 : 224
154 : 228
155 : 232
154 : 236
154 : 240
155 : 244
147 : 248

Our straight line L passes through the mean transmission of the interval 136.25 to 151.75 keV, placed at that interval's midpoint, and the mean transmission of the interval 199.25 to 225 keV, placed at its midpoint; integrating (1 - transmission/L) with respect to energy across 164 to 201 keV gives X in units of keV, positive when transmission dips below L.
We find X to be 5.2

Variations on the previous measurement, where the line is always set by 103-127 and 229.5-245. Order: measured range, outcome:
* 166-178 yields 2.88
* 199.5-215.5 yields 0.31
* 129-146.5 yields -0.18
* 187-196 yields 0.36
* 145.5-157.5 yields -0.24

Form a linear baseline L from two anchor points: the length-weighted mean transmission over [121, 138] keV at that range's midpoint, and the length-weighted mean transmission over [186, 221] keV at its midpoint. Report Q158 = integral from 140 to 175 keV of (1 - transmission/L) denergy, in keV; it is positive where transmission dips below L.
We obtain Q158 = 2.3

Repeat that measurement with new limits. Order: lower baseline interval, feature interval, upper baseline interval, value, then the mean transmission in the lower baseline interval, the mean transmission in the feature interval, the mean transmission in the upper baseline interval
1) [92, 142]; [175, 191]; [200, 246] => 3.0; 139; 120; 152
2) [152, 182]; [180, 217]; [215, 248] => -0.5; 130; 143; 153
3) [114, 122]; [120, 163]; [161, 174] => -2.9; 154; 152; 129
